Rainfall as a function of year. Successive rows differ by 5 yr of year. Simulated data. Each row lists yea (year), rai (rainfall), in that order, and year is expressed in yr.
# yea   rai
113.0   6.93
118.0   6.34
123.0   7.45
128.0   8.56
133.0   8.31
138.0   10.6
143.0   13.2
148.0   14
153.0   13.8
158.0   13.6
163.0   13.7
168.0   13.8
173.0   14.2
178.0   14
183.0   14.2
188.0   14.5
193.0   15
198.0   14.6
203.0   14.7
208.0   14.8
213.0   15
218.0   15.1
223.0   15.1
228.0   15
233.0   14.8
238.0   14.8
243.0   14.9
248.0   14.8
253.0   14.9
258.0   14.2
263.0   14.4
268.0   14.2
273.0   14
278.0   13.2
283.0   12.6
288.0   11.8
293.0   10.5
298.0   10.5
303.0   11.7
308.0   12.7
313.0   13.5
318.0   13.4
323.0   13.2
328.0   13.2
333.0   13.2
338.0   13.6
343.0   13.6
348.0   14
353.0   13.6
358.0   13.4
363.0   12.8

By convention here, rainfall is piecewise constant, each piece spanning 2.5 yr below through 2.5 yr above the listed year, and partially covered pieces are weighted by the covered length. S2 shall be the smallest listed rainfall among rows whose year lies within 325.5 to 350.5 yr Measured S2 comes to 13.2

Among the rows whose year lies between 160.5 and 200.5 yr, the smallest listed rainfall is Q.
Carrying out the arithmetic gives 13.7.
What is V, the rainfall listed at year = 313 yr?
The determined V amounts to 13.5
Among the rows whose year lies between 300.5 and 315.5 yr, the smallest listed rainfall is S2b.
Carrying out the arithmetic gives 11.7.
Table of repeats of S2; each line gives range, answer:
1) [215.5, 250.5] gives 14.8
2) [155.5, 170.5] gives 13.6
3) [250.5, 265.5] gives 14.2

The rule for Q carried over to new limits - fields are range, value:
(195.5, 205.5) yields 14.6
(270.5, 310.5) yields 10.5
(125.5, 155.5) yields 8.31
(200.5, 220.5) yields 14.7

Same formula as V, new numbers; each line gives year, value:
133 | 8.31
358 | 13.4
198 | 14.6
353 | 13.6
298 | 10.5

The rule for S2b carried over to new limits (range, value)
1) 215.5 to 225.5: 15.1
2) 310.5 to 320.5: 13.4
